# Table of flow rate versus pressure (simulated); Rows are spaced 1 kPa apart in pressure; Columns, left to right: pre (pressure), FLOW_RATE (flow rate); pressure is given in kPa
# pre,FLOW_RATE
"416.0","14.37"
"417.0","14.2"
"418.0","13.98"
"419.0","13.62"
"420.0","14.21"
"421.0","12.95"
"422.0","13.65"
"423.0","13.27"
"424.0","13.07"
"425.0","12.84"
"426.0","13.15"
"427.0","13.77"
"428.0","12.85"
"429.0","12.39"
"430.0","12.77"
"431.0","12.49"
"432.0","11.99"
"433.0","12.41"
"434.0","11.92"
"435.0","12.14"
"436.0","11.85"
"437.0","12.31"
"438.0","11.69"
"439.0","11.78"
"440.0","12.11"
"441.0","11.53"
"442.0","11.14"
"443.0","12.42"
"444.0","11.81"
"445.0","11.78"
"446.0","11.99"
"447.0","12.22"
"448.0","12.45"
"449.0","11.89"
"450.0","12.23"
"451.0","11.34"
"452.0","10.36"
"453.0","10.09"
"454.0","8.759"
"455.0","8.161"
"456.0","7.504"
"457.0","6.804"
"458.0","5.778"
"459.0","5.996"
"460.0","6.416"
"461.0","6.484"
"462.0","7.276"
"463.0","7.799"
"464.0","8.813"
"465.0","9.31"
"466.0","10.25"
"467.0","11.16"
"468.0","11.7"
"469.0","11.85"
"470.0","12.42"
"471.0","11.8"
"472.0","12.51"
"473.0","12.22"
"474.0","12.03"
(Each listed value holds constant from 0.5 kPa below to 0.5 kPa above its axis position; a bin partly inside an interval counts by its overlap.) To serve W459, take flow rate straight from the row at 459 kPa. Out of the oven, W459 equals 5.996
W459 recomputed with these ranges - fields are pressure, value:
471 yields 11.8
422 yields 13.65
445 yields 11.78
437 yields 12.31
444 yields 11.81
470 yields 12.42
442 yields 11.14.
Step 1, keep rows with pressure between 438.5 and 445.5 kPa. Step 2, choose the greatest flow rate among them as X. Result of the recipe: 12.42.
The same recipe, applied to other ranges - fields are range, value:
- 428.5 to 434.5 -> 12.77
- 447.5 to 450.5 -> 12.45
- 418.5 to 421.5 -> 14.21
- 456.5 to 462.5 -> 7.276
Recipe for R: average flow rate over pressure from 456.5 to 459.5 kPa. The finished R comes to 6.19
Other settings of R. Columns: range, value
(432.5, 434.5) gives 12.2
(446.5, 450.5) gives 12.2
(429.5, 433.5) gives 12.4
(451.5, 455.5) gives 9.34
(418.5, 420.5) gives 13.9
